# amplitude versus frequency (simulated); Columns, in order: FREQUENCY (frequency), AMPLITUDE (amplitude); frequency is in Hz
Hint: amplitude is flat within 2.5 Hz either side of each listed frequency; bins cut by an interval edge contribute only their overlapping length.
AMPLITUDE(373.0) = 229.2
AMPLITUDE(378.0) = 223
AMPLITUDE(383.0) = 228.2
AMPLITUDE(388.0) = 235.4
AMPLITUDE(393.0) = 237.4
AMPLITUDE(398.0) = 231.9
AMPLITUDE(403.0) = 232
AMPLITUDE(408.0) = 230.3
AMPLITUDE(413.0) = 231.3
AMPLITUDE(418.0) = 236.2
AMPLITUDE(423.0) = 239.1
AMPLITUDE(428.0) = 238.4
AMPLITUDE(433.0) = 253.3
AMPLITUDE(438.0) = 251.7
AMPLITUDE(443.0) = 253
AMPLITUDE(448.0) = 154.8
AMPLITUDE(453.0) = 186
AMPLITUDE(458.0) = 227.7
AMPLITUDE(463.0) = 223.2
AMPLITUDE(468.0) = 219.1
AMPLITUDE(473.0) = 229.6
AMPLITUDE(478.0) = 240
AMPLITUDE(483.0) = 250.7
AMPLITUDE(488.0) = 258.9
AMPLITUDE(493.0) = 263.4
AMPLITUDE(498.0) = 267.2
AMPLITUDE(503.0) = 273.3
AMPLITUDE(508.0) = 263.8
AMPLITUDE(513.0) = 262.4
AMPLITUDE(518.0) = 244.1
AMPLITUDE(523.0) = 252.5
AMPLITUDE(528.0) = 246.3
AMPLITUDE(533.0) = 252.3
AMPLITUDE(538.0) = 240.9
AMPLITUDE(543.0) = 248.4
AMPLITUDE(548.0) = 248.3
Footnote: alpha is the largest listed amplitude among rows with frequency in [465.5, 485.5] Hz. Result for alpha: 250.7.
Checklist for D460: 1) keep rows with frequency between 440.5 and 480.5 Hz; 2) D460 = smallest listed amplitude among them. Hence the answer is 154.8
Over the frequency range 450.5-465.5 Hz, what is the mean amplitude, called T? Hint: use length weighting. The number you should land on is 212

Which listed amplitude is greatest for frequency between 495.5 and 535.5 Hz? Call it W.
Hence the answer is 273.3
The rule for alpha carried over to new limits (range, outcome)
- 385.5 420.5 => 237.4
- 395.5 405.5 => 232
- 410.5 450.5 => 253.3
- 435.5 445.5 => 253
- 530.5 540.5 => 252.3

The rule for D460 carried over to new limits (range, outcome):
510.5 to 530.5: 244.1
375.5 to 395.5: 223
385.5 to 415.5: 230.3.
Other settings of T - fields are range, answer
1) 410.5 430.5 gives 236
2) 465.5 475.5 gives 224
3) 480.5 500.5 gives 260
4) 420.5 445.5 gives 247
